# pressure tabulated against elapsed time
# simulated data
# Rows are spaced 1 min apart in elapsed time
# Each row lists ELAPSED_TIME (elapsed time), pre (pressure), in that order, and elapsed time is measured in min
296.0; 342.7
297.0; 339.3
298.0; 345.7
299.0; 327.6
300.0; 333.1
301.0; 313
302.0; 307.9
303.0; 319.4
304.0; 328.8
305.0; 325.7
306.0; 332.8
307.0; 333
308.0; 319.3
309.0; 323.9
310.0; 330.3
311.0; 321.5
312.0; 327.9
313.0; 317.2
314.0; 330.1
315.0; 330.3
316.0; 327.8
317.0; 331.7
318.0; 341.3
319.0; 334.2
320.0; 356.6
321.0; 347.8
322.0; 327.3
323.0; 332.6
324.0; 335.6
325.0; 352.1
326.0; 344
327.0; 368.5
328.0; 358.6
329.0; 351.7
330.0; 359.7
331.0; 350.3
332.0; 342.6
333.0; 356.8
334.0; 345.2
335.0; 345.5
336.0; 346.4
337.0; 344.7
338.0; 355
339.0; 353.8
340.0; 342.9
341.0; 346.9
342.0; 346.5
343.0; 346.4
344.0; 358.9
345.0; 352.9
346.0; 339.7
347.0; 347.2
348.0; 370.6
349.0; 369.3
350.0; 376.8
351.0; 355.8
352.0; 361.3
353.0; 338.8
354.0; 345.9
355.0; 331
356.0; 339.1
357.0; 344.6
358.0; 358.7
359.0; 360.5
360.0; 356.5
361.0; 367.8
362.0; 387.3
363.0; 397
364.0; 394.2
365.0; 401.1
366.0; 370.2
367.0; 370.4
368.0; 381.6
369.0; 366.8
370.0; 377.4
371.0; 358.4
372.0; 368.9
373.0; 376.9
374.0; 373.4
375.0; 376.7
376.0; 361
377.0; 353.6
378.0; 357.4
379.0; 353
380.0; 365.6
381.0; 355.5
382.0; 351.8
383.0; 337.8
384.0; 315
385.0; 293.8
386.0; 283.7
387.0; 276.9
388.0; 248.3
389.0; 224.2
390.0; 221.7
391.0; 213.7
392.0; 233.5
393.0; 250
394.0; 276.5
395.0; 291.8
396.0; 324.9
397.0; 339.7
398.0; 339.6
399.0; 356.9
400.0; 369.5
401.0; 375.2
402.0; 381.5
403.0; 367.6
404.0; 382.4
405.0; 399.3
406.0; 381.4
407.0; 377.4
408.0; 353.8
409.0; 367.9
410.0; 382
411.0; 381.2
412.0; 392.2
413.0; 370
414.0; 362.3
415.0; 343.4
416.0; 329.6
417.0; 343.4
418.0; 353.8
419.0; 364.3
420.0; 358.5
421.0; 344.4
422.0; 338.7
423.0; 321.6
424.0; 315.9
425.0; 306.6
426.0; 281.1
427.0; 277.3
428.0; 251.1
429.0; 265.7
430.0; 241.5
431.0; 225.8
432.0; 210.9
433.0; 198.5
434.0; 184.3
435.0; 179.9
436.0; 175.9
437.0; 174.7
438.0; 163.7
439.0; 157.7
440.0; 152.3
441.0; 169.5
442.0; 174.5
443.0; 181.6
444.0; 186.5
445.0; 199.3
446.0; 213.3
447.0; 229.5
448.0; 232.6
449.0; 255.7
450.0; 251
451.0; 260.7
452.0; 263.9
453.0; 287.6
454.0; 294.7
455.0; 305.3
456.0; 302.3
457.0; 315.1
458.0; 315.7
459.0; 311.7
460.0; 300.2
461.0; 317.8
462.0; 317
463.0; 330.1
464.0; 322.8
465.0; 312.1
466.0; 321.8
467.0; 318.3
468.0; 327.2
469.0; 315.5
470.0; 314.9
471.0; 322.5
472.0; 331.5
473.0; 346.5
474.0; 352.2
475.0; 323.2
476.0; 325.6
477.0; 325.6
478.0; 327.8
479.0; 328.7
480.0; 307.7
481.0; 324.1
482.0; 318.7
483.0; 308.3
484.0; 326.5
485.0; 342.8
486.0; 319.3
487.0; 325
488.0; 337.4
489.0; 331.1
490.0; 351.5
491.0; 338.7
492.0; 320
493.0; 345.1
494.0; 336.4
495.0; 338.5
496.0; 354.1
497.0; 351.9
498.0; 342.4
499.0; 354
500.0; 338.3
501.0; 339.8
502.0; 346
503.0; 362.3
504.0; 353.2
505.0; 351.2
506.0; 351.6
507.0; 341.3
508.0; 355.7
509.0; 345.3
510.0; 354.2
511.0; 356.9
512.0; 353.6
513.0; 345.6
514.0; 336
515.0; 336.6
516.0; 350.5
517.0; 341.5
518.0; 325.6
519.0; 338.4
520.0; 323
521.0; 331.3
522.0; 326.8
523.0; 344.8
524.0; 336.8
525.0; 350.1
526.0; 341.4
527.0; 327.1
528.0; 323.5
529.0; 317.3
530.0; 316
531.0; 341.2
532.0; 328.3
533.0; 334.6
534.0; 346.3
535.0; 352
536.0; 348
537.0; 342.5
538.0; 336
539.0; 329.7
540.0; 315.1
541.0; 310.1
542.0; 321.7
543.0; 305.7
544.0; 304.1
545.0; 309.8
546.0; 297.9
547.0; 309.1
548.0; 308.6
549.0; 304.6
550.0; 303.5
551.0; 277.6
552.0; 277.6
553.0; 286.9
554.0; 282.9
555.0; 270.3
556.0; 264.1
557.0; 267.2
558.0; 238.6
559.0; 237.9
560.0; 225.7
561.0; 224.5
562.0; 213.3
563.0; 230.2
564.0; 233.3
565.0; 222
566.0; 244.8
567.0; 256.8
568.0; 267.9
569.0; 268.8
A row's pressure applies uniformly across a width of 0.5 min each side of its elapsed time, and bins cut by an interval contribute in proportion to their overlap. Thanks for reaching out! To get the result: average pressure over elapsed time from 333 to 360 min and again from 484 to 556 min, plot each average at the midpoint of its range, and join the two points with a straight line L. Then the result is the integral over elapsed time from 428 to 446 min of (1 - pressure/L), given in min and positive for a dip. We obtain 7.8 min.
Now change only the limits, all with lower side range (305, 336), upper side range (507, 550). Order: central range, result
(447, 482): 2.7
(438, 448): 4.4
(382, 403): 2.2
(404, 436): 1.9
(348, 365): -1.3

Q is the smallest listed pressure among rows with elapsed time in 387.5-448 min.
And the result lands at 152.3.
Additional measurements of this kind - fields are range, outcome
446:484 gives 213.3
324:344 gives 335.6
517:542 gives 310.1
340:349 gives 339.7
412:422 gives 329.6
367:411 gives 213.7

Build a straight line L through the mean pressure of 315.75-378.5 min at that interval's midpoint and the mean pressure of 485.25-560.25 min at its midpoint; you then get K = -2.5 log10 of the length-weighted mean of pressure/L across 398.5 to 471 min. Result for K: 0.16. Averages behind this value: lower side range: 356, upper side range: 326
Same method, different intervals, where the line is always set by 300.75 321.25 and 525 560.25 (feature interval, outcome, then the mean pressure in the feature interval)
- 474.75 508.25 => -0.08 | 337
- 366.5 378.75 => -0.14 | 368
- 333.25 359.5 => -0.08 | 351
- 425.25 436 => 0.35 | 231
